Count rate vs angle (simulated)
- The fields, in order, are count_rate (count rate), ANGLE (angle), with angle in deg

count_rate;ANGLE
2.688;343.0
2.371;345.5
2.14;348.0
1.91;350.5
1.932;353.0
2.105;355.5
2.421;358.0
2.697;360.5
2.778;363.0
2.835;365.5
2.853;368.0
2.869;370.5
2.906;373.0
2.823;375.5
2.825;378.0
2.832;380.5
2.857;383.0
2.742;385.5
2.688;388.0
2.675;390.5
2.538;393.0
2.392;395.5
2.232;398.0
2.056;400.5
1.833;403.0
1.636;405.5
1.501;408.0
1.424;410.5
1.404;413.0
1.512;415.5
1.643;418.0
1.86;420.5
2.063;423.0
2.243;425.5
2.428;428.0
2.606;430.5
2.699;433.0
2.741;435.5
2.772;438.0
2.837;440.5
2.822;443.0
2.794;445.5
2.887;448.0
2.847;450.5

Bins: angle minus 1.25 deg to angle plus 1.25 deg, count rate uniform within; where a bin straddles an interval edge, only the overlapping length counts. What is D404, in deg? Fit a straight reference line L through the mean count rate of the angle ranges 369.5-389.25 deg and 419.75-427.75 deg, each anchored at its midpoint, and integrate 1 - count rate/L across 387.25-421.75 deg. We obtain 7.0 deg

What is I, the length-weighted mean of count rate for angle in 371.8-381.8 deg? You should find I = 2.85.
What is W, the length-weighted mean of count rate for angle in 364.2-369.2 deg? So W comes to 2.84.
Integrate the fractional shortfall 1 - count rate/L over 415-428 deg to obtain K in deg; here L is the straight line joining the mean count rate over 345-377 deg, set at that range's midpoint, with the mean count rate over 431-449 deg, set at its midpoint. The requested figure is 3.7 deg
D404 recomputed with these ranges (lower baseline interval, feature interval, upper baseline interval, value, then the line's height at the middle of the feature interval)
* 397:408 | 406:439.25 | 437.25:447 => 4.6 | 2.35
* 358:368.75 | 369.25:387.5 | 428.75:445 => -0.6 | 2.74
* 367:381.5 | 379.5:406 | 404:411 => -3.7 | 2.12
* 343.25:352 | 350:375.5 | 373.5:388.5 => -0.8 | 2.47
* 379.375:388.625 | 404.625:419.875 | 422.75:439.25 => 6.4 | 2.63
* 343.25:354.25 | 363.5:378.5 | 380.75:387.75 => -1.8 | 2.55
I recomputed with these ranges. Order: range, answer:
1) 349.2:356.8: 1.99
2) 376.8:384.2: 2.84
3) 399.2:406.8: 1.84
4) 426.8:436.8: 2.62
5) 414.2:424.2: 1.77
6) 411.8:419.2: 1.52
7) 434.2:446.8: 2.79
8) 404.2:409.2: 1.57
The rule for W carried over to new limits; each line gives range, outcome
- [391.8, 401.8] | 2.3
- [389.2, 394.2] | 2.61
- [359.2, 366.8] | 2.77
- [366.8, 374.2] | 2.88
